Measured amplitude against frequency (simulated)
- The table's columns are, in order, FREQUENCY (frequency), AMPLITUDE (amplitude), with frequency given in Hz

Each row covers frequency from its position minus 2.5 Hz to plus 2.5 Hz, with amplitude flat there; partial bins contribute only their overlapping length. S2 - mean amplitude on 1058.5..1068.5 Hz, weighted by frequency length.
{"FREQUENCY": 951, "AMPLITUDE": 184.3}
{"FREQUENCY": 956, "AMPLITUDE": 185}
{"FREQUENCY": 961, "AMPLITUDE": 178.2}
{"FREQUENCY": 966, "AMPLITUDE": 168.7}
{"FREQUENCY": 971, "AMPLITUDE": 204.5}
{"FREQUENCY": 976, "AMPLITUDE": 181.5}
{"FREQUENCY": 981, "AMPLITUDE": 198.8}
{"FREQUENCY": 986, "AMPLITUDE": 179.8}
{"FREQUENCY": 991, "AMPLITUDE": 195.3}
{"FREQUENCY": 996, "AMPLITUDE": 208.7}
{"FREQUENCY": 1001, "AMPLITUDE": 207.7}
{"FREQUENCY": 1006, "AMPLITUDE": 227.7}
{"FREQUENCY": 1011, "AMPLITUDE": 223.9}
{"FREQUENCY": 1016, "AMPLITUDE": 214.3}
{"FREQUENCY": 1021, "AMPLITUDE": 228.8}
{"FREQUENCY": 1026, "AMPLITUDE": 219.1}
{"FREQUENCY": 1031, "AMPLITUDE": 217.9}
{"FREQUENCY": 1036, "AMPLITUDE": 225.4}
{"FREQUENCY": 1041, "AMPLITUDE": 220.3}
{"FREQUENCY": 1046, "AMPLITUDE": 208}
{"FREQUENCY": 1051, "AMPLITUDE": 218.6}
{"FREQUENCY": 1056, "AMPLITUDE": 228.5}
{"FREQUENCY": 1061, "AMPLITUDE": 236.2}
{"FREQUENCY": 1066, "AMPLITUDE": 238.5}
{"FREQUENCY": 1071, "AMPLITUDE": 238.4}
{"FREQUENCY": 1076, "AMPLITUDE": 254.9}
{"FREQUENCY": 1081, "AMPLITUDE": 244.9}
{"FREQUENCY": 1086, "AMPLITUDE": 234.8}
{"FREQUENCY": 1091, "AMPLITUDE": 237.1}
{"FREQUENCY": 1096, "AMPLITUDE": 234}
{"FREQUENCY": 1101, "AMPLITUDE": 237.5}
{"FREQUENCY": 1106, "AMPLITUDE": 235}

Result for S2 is 237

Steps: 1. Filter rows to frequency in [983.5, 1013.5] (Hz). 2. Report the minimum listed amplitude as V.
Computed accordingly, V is 179.8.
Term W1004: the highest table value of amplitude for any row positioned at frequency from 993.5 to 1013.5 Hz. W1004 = 227.7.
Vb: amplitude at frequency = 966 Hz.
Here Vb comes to 168.7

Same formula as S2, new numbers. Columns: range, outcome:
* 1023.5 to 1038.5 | 221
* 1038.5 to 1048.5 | 214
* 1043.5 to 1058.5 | 218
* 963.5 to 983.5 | 188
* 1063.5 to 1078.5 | 244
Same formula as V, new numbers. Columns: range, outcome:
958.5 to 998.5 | 168.7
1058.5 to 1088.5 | 234.8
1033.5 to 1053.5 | 208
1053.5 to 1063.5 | 228.5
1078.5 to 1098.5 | 234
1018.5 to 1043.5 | 217.9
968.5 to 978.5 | 181.5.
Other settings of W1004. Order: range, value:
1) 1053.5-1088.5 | 254.9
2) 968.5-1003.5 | 208.7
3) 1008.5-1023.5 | 228.8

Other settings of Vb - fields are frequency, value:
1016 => 214.3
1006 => 227.7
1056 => 228.5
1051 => 218.6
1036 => 225.4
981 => 198.8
